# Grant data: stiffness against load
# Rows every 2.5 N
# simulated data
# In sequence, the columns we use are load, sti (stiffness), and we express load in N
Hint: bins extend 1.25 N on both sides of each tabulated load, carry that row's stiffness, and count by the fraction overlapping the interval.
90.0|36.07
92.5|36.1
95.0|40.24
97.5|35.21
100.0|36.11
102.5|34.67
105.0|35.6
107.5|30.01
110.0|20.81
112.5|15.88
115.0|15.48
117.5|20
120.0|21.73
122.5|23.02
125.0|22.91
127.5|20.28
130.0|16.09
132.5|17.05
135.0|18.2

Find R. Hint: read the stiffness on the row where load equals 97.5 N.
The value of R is 35.21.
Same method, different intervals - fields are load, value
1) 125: 22.91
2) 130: 16.09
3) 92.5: 36.1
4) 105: 35.6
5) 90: 36.07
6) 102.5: 34.67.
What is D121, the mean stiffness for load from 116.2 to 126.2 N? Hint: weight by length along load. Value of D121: 21.9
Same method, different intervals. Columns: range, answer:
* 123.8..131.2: 19.8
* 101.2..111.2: 30.3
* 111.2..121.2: 18.3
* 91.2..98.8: 37.2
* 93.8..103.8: 36.5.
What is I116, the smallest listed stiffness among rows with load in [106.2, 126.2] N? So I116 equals 15.48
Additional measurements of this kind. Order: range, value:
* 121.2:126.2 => 22.91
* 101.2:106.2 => 34.67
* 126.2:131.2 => 16.09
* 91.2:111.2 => 20.81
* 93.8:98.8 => 35.21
